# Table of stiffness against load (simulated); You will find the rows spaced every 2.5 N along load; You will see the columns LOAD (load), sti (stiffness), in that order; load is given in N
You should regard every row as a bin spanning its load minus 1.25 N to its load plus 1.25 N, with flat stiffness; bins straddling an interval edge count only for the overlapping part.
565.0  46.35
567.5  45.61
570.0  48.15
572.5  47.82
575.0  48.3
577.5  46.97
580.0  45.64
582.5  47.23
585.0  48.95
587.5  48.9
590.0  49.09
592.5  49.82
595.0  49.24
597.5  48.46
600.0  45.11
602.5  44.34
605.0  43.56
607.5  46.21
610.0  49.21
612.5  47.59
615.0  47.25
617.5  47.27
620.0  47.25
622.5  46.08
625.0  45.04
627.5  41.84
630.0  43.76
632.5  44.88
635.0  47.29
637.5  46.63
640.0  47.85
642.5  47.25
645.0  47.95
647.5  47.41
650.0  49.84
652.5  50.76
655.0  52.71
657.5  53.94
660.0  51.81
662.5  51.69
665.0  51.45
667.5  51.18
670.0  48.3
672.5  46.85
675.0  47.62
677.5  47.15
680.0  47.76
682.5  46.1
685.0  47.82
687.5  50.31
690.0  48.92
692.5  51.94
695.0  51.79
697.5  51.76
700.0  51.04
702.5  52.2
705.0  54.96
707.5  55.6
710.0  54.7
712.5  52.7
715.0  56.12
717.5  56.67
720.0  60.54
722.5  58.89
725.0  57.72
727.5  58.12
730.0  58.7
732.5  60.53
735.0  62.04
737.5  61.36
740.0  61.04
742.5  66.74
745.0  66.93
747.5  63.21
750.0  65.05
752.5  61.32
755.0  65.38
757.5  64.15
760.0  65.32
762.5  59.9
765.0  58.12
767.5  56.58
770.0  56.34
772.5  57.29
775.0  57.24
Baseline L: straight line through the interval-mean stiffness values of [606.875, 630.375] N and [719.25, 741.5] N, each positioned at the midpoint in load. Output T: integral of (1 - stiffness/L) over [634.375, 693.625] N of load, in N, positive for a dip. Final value 2.9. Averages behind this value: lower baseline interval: 46.2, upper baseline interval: 59.9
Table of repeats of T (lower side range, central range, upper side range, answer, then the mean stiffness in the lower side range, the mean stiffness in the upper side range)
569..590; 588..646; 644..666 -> 3.1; 47.8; 50.9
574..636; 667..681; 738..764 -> 1.7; 46.8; 63.8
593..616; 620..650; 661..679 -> 1.1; 46.9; 49.2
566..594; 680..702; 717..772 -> 2.7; 47.9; 61.1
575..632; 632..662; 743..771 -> 1.2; 46.8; 62.2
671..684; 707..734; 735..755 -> 0.1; 47.1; 63.7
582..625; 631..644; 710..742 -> 1.0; 47.3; 58.7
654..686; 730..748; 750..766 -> -0.9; 49.6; 62.6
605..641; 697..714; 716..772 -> 0.9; 46.2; 61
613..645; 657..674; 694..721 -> -0.2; 46.1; 54.3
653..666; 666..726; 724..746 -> 5.0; 52.2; 61.4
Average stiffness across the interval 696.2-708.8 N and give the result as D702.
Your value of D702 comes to 53.1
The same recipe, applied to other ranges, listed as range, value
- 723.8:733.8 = 58.8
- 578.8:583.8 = 46.5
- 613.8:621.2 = 47.3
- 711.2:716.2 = 54.4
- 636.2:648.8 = 47.4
